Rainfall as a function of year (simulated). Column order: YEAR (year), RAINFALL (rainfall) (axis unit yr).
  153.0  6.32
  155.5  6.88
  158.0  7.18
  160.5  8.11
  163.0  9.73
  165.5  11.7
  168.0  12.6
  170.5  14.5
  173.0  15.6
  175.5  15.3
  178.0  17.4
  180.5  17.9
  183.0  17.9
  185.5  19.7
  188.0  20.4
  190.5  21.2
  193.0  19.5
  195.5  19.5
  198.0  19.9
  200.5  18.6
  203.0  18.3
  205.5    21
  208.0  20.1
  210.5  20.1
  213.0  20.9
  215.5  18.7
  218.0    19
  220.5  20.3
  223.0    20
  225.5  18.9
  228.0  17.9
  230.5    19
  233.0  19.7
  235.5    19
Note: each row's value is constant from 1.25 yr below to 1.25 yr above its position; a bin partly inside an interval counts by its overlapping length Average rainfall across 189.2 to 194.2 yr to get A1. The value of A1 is 20.4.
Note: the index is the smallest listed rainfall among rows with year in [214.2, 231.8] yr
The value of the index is 17.9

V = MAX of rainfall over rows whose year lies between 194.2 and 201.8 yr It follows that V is 19.9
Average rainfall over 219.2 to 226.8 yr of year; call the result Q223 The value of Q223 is 19.7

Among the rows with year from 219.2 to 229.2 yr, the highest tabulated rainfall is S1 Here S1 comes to 20.3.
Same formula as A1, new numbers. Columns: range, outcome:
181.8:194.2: 19.7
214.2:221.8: 19.3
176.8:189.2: 18.7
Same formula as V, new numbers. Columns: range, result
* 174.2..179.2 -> 17.4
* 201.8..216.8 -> 21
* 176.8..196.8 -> 21.2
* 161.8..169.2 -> 12.6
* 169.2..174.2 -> 15.6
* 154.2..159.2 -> 7.18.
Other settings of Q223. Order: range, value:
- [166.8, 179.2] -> 15.1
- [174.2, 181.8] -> 16.9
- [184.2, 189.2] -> 20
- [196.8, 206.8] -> 19.5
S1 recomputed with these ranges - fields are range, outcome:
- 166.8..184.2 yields 17.9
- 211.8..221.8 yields 20.9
